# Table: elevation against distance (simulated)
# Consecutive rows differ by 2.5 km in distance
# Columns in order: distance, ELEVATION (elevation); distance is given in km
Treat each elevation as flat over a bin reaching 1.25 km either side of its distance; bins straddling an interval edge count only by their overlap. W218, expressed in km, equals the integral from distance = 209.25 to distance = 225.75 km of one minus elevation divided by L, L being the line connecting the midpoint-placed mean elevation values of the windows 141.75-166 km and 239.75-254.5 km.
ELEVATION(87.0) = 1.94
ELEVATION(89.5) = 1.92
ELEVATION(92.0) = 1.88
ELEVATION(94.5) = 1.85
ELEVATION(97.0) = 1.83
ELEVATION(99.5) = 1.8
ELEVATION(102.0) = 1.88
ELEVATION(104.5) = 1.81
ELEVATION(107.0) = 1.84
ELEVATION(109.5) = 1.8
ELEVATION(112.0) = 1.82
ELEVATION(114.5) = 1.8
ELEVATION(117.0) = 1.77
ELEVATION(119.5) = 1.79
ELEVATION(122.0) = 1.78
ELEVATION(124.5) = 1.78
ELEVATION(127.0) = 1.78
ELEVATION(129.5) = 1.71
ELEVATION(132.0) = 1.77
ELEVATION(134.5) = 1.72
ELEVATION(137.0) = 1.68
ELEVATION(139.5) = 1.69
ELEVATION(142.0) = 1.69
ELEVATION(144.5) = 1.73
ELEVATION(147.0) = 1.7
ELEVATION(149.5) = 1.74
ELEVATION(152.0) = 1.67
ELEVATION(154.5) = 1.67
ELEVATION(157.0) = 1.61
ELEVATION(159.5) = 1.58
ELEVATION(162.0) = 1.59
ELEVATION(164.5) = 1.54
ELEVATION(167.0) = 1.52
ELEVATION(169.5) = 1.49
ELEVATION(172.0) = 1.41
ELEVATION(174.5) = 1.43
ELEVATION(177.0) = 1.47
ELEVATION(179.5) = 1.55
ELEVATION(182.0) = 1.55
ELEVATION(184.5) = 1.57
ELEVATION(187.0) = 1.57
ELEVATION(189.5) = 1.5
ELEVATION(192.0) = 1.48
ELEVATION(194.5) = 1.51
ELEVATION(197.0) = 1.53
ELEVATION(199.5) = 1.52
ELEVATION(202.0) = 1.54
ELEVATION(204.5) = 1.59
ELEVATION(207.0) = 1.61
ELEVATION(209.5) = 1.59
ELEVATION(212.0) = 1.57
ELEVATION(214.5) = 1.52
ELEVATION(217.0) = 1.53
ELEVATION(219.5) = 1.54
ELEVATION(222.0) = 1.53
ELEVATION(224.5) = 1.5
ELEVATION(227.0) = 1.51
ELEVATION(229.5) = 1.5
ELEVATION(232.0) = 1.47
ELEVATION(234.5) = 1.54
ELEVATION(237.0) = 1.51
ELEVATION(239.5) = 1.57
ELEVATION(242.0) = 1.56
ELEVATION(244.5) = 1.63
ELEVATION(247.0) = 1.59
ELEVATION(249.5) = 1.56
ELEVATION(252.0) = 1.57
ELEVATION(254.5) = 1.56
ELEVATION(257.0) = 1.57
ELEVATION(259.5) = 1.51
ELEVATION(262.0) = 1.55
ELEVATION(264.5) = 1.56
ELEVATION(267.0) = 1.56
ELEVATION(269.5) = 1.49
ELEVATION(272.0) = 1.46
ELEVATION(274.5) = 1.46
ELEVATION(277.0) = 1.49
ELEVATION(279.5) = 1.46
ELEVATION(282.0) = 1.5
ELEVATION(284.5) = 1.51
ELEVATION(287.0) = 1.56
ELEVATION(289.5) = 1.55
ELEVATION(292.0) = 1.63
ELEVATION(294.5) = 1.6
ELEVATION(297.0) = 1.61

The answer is 0.7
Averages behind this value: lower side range 1.65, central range 1.54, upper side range 1.58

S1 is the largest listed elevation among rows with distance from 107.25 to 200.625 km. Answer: 1.82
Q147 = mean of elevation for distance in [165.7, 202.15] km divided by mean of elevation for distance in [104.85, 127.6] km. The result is 0.84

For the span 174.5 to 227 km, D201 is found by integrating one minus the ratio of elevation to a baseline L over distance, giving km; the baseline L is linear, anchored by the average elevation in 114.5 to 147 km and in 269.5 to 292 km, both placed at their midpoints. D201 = 3.08 km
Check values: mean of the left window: 1.74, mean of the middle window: 1.54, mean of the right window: 1.51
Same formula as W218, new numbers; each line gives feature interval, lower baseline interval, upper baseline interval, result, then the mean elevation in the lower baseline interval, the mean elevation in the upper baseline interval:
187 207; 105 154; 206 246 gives 0.9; 1.75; 1.54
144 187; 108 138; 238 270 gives 3.2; 1.77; 1.56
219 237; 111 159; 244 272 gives 0.9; 1.73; 1.55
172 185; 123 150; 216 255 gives 1.2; 1.73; 1.54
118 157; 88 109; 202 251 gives 0.8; 1.85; 1.55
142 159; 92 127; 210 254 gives 0.4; 1.81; 1.54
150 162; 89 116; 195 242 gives 0.5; 1.84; 1.54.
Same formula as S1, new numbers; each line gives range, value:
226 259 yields 1.63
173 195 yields 1.57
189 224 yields 1.61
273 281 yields 1.49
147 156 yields 1.74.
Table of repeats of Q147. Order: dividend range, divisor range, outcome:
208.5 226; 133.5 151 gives 0.90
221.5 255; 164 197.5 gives 1.02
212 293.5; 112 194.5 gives 0.94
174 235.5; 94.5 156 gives 0.87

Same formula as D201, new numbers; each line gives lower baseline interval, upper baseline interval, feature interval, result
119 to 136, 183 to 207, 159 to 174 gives 1.1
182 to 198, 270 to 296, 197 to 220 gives -0.4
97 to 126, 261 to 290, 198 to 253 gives 1.8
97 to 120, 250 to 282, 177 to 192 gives 1.2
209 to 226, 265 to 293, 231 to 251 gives -0.3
